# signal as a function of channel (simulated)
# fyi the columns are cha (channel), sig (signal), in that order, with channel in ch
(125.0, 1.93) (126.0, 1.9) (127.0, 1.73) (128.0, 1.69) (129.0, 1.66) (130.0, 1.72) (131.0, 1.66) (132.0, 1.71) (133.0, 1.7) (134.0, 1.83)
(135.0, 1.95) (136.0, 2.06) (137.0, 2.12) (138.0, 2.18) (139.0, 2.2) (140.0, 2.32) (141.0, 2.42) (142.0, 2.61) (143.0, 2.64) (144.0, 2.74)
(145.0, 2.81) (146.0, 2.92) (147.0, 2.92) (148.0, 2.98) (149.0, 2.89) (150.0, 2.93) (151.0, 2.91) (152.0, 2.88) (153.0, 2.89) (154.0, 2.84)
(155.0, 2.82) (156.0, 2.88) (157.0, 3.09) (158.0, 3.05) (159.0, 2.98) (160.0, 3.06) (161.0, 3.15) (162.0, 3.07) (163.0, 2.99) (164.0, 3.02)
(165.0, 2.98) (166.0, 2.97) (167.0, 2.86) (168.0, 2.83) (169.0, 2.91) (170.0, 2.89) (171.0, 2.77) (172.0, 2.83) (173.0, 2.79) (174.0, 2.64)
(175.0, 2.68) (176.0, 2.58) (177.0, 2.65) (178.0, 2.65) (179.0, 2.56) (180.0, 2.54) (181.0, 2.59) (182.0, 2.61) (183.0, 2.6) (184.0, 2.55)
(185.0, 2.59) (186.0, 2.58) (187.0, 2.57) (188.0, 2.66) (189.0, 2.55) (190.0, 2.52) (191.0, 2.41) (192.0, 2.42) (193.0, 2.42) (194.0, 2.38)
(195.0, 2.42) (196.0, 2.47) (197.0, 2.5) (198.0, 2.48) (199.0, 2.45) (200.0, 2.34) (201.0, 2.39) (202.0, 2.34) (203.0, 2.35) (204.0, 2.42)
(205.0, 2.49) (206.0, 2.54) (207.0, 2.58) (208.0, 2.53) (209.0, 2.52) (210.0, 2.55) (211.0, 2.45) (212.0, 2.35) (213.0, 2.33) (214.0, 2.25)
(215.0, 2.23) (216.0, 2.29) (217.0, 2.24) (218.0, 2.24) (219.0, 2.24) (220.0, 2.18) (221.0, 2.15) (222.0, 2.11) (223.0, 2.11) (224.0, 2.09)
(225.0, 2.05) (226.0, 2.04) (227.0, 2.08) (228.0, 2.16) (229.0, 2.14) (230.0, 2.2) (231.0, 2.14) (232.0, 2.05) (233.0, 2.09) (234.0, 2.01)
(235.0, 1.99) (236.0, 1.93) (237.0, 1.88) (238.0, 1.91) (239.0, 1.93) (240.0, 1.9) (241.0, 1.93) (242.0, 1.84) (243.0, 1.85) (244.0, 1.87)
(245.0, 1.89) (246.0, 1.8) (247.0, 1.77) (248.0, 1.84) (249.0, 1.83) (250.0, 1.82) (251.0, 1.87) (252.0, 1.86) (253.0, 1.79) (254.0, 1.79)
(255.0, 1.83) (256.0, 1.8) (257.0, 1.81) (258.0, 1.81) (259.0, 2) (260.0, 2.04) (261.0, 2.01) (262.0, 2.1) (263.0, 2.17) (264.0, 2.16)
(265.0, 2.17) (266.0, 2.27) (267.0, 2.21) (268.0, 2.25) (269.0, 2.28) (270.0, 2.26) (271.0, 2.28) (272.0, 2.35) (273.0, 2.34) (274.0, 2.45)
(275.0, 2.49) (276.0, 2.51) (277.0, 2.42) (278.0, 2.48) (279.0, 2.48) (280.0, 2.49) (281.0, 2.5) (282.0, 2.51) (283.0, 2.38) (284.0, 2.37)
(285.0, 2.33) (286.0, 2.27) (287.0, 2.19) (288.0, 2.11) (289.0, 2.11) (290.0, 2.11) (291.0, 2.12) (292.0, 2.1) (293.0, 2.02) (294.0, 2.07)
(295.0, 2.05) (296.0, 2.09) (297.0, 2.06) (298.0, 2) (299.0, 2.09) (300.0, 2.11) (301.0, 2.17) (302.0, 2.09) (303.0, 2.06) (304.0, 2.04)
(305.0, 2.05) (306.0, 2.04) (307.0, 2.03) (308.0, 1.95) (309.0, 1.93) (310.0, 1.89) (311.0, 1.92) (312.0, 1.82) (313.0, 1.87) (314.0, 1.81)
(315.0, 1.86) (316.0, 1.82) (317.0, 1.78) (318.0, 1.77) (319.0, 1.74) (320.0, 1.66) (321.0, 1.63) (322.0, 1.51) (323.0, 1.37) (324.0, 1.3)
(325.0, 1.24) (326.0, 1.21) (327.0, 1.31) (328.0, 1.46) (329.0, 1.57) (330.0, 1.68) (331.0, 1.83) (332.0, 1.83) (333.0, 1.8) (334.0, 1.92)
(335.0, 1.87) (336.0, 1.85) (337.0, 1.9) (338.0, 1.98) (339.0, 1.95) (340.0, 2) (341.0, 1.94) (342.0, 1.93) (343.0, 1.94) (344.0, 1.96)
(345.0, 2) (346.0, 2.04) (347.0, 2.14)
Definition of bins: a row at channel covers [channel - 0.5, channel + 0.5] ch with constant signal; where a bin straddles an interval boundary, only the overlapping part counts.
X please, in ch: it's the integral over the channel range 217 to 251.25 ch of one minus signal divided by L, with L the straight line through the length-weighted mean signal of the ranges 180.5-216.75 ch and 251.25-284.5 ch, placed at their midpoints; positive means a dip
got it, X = 4.81 ch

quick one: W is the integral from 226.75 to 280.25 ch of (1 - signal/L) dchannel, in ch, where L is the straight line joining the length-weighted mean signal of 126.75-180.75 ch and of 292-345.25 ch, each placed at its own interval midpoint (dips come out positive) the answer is 1.8 ch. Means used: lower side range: 2.6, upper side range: 1.85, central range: 2.06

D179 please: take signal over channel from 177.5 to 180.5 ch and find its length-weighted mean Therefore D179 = 2.58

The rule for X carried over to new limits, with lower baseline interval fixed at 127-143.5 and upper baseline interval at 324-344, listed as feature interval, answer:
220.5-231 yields -1.2 ch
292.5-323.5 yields -2.3 ch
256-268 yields -1.4 ch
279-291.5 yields -3.4 ch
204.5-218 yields -3.5 ch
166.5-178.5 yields -4.8 ch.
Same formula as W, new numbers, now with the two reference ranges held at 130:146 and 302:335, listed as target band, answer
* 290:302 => -1.84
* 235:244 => 0.22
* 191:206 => -2.72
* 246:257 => 0.57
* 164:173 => -3.20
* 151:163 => -4.54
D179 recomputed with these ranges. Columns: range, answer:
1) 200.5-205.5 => 2.4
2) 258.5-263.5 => 2.06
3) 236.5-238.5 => 1.9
